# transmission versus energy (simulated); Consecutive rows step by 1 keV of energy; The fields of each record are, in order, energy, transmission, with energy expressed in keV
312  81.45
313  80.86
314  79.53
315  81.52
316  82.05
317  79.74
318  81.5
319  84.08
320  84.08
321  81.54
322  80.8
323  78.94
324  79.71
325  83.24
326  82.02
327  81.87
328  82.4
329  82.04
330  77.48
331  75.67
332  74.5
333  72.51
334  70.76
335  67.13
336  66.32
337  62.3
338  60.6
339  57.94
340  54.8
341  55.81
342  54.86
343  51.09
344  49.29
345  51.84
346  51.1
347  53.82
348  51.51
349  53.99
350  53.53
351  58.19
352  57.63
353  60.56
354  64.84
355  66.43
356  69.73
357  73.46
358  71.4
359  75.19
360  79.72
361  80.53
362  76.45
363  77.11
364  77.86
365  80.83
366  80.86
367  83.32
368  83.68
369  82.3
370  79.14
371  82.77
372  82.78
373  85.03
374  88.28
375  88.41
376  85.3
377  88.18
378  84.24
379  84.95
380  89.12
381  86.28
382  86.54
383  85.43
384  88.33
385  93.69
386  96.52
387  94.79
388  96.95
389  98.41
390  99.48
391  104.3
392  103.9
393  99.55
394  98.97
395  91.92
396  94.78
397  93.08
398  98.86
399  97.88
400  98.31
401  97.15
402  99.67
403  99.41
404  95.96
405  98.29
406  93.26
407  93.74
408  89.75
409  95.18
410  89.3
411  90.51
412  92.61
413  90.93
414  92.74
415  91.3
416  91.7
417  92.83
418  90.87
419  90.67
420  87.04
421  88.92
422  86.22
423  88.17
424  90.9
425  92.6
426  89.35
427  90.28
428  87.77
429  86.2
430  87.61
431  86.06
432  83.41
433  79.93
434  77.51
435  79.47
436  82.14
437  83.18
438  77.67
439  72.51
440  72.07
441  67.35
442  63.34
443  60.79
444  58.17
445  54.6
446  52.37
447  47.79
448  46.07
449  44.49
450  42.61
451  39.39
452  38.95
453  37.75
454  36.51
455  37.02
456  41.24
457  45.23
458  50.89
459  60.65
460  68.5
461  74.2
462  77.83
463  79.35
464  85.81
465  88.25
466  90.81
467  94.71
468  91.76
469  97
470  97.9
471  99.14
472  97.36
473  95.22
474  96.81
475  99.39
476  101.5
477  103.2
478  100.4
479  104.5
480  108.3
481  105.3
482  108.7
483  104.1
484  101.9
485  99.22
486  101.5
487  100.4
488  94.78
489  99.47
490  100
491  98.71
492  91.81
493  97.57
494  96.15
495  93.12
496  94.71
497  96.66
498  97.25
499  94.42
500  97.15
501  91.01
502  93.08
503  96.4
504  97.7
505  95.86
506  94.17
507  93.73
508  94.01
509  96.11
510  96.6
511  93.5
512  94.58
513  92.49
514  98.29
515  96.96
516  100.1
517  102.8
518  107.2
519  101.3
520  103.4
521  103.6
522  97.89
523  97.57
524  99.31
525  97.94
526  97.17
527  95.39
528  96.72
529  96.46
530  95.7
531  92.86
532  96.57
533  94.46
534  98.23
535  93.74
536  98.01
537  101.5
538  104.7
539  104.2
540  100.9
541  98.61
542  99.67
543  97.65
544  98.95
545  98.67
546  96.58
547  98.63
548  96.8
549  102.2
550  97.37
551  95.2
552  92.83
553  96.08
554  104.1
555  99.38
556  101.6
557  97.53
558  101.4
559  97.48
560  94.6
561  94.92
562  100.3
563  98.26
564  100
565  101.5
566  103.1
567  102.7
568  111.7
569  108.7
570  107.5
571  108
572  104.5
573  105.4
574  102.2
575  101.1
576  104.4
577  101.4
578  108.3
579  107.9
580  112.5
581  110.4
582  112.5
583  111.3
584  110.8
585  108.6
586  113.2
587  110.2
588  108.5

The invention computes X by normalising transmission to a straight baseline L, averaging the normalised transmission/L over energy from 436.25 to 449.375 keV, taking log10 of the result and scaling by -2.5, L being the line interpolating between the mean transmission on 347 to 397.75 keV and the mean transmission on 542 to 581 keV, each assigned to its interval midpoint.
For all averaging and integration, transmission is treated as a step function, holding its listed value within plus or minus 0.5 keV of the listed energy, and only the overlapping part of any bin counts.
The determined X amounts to 0.392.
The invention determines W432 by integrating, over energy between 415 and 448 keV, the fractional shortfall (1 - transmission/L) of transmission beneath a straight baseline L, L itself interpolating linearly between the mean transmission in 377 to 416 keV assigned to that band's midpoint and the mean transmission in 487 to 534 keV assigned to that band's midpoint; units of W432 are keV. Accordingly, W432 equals 5.5 keV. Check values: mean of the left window 94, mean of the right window 96.9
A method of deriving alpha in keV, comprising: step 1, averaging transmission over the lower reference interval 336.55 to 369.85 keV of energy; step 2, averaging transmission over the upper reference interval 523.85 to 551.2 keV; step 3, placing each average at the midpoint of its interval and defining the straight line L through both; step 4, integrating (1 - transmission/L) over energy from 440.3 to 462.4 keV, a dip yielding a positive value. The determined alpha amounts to 8.2 keV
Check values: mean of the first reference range 65.7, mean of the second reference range 98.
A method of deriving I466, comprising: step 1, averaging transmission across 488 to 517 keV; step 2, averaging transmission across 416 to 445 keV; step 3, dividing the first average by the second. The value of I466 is 1.18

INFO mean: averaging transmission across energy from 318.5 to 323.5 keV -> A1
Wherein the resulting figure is 81.9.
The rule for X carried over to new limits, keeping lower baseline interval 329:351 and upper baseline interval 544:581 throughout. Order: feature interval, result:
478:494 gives -0.15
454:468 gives 0.21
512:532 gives -0.05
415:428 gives -0.19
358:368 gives -0.21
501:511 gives -0.04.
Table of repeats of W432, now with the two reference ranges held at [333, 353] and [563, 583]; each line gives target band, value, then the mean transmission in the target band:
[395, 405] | -3.97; 97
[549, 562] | 0.54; 98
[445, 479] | 4.66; 71.8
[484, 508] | -1.80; 96.4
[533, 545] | -0.08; 99.4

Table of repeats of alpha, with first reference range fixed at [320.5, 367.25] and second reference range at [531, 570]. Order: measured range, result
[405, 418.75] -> -2.3 keV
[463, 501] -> -3.6 keV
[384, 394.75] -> -3.2 keV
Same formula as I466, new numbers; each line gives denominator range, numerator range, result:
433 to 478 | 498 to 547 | 1.37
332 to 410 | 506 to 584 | 1.26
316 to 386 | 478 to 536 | 1.32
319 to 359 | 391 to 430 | 1.39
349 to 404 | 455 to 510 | 1.08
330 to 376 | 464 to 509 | 1.41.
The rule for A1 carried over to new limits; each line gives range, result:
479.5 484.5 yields 106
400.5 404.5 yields 98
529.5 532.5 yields 95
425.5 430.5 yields 88.2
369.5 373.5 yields 82.4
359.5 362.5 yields 78.9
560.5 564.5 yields 98.4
